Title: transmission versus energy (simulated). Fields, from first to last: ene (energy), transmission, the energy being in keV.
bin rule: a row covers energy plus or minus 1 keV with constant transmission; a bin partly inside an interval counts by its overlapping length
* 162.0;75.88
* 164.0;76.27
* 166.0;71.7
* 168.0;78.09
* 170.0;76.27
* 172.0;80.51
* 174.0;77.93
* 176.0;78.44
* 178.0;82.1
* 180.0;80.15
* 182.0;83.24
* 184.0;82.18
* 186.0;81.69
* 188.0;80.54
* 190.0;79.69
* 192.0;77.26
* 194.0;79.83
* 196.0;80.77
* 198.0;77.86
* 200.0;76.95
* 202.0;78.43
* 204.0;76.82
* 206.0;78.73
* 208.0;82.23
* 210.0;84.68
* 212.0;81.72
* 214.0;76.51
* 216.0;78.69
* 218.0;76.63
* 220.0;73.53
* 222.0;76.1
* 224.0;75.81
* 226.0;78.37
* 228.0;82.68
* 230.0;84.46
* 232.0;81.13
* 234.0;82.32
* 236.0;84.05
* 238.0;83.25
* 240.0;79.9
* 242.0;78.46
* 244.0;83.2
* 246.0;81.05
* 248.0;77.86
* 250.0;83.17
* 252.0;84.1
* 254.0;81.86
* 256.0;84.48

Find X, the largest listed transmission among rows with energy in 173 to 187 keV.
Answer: 83.24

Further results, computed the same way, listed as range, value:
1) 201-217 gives 84.68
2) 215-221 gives 78.69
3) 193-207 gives 80.77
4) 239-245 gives 83.2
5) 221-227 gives 78.37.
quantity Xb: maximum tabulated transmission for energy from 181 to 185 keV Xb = 83.24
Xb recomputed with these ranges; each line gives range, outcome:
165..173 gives 80.51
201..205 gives 78.43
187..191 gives 80.54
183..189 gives 82.18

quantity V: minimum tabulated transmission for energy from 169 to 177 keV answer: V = 76.27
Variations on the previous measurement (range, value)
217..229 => 73.53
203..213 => 76.82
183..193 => 77.26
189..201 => 76.95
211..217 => 76.51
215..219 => 76.63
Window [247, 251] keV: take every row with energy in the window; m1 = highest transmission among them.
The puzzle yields 83.17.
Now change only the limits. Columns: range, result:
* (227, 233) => 84.46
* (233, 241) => 84.05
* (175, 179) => 82.1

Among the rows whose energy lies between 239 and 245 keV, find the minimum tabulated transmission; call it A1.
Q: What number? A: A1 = 78.46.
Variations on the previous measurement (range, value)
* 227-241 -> 79.9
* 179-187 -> 80.15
